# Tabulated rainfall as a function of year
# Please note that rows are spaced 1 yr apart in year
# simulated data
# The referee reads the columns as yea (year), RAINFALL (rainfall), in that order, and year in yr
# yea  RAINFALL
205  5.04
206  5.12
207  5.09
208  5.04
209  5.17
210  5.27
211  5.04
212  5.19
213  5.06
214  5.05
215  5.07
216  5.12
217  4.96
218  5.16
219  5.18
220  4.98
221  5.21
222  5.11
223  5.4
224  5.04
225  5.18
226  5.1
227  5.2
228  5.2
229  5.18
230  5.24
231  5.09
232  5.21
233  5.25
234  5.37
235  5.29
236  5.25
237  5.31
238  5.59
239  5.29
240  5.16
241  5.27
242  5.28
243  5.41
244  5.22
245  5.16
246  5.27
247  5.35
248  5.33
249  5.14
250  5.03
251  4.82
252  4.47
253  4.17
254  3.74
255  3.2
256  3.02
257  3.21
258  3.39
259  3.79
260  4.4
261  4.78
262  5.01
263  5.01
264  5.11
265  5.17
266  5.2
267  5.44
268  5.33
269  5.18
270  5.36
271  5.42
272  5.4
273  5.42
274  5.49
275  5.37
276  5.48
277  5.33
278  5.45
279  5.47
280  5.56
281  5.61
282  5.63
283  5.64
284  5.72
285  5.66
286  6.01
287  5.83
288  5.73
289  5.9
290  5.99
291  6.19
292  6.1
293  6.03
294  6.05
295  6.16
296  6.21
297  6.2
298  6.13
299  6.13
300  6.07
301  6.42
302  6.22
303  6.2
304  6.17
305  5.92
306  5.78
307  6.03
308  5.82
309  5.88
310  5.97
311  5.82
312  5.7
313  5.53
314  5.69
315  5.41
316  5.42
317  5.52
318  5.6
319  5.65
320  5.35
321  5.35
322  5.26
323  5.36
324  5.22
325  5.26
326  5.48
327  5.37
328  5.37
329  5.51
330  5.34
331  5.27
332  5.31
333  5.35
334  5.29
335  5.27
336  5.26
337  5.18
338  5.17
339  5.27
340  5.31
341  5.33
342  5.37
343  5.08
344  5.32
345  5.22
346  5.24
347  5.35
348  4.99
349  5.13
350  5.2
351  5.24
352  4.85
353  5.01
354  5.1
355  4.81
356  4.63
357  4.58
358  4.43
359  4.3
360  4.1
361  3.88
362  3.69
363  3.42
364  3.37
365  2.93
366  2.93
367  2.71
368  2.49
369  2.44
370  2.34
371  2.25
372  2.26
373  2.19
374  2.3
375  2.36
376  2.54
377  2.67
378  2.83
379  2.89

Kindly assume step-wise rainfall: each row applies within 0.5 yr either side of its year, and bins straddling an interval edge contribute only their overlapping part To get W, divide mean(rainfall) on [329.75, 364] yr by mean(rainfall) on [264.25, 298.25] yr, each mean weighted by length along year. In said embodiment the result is 0.87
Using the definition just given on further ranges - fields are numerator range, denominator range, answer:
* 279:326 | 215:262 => 1.18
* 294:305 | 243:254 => 1.24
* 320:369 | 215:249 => 0.92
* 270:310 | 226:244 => 1.11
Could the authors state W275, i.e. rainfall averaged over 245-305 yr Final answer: 5.33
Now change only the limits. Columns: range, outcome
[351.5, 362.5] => 4.49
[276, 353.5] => 5.59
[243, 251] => 5.2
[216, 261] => 4.9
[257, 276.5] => 4.99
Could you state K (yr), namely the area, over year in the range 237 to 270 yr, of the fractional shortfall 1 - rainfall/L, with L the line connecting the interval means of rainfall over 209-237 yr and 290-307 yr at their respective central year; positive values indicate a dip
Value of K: 4.4 yr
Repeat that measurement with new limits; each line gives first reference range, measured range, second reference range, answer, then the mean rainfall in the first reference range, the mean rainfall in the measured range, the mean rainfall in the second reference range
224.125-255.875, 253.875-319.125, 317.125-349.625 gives -3.7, 5.03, 5.47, 5.31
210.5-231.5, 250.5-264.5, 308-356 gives 2.8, 5.13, 4.15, 5.34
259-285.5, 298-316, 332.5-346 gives -2.2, 5.3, 5.92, 5.26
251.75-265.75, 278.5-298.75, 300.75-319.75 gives -3.0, 4.19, 5.89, 5.81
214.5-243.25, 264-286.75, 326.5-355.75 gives -1.1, 5.21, 5.47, 5.22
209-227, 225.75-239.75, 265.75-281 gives -0.1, 5.13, 5.26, 5.4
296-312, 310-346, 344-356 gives 1.0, 6.04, 5.38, 5.09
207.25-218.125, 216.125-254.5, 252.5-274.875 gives -1.7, 5.1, 5.12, 4.66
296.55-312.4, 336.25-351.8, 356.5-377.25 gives -4.1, 6.03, 5.22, 3.06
